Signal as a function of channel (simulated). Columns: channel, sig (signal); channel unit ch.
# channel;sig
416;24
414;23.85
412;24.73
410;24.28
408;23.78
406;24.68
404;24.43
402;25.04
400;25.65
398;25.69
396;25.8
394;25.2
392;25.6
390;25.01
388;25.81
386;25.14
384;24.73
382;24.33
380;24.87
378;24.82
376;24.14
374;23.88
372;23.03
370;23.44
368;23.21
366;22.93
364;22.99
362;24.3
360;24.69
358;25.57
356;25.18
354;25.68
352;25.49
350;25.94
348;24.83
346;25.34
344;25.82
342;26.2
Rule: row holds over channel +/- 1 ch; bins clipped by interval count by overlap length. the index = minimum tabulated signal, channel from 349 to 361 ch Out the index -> 24.69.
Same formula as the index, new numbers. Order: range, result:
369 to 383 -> 23.03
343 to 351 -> 24.83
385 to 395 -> 25.01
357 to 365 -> 22.99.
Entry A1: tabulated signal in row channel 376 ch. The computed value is 24.14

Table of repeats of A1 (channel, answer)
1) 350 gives 25.94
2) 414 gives 23.85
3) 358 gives 25.57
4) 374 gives 23.88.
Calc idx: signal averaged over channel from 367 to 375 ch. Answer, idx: 23.4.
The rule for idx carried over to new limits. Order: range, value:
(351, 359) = 25.5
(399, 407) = 25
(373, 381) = 24.4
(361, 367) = 23.4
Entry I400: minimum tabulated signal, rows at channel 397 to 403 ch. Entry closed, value 25.04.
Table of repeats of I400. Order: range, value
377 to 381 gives 24.82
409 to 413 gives 24.28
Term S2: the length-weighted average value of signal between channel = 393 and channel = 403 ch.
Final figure 25.5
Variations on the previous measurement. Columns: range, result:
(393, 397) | 25.5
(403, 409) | 24.3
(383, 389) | 25.2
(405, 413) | 24.4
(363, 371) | 23.1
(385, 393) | 25.4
